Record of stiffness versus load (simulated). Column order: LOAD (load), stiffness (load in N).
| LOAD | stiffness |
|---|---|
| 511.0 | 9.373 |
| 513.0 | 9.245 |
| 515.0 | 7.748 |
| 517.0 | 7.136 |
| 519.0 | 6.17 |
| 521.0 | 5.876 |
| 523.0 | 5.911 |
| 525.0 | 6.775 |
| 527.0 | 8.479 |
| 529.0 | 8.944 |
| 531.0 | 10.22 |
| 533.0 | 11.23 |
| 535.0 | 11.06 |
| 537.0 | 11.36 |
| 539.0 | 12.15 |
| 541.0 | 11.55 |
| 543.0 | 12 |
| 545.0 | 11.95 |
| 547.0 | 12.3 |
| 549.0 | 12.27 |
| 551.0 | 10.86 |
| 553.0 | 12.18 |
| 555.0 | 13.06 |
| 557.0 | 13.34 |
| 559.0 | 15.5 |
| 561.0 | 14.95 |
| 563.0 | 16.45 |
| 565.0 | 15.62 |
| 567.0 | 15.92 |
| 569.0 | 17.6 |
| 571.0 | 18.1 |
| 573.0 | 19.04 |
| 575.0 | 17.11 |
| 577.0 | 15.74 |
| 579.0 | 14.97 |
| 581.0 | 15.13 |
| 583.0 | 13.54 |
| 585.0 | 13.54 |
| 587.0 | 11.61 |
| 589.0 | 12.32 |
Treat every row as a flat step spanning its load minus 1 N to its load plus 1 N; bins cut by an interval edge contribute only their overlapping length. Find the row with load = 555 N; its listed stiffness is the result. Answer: 13.06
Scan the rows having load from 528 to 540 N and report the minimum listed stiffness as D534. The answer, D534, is 8.944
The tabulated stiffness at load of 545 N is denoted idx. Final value 11.95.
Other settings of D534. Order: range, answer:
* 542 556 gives 10.86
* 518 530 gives 5.876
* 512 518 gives 7.136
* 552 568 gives 12.18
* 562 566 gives 15.62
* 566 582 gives 14.97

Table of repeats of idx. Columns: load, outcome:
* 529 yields 8.944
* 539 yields 12.15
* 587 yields 11.61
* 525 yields 6.775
